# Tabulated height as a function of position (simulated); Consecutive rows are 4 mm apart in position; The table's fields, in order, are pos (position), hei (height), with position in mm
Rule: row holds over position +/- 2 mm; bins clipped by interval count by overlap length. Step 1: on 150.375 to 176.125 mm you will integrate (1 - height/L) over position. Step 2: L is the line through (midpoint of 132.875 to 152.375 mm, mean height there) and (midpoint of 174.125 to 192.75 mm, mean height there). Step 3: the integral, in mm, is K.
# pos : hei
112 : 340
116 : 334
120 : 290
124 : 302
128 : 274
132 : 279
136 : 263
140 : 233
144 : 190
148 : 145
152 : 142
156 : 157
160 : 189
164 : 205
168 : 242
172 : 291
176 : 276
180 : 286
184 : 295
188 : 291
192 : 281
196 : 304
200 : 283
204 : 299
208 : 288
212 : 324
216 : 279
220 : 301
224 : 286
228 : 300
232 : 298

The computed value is 3.9 mm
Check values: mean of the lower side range 204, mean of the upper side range 286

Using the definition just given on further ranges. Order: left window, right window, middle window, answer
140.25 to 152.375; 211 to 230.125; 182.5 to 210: -3.9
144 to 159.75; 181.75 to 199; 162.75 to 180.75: -2.6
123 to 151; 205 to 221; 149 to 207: 4.1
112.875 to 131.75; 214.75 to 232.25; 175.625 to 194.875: 0.5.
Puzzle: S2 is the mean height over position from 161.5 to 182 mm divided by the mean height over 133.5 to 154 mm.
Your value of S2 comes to 1.3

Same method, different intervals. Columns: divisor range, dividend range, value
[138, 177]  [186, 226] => 1.43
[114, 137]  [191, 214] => 1.02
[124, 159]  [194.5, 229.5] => 1.38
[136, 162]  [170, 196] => 1.58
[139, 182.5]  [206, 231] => 1.38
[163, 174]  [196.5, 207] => 1.17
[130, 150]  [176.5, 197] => 1.30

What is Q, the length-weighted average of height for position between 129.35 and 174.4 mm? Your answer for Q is 214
